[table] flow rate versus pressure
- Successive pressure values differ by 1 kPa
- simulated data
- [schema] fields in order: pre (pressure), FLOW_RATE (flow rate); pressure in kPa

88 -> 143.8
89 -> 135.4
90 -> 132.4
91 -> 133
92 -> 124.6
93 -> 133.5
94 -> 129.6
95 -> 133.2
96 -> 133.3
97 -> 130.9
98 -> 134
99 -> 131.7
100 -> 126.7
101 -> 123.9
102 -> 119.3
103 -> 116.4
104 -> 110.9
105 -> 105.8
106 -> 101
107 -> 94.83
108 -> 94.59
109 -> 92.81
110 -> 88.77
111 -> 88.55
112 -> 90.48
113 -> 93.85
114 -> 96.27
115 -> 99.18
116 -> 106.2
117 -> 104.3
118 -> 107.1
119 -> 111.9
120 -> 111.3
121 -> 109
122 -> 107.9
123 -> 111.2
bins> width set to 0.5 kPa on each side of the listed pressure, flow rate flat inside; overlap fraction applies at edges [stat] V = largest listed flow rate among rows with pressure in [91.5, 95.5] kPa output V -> 133.5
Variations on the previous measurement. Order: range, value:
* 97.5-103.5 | 134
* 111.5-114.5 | 96.27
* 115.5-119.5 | 111.9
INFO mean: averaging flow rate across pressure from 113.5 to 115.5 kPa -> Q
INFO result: 97.7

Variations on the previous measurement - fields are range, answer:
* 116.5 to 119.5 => 108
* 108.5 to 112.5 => 90.2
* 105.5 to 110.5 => 94.4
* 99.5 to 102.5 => 123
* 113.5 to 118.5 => 103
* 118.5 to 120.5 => 112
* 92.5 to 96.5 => 132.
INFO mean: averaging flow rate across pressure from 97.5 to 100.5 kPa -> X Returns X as 131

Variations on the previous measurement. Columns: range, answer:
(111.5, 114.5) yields 93.5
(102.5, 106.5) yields 109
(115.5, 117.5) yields 105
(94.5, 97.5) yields 132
